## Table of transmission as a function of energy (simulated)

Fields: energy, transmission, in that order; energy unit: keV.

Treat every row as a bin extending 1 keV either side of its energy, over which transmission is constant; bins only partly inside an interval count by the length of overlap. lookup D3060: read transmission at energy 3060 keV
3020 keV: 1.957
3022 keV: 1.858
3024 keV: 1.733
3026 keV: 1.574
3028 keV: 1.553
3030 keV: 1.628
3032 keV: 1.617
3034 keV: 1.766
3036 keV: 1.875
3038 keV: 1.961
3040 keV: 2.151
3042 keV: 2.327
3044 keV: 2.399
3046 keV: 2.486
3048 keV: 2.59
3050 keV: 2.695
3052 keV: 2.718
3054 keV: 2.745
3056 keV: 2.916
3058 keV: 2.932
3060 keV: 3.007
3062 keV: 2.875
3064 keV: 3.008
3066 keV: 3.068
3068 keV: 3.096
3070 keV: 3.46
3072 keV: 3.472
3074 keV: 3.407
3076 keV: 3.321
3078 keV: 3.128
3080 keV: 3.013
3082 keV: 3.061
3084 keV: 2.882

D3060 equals 3.007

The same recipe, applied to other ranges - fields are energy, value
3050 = 2.695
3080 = 3.013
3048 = 2.59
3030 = 1.628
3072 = 3.472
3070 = 3.46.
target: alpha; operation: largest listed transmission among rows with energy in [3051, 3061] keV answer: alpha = 3.007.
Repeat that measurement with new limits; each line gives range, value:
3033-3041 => 2.151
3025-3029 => 1.574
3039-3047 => 2.486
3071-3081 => 3.472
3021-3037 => 1.875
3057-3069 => 3.096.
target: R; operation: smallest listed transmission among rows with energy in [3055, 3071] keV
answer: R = 2.875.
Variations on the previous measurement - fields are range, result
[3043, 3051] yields 2.399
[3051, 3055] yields 2.718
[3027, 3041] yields 1.553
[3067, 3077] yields 3.096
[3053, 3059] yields 2.745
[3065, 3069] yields 3.068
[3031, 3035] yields 1.617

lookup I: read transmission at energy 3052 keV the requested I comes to 2.718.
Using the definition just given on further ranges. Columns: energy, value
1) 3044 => 2.399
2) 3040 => 2.151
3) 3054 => 2.745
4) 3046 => 2.486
